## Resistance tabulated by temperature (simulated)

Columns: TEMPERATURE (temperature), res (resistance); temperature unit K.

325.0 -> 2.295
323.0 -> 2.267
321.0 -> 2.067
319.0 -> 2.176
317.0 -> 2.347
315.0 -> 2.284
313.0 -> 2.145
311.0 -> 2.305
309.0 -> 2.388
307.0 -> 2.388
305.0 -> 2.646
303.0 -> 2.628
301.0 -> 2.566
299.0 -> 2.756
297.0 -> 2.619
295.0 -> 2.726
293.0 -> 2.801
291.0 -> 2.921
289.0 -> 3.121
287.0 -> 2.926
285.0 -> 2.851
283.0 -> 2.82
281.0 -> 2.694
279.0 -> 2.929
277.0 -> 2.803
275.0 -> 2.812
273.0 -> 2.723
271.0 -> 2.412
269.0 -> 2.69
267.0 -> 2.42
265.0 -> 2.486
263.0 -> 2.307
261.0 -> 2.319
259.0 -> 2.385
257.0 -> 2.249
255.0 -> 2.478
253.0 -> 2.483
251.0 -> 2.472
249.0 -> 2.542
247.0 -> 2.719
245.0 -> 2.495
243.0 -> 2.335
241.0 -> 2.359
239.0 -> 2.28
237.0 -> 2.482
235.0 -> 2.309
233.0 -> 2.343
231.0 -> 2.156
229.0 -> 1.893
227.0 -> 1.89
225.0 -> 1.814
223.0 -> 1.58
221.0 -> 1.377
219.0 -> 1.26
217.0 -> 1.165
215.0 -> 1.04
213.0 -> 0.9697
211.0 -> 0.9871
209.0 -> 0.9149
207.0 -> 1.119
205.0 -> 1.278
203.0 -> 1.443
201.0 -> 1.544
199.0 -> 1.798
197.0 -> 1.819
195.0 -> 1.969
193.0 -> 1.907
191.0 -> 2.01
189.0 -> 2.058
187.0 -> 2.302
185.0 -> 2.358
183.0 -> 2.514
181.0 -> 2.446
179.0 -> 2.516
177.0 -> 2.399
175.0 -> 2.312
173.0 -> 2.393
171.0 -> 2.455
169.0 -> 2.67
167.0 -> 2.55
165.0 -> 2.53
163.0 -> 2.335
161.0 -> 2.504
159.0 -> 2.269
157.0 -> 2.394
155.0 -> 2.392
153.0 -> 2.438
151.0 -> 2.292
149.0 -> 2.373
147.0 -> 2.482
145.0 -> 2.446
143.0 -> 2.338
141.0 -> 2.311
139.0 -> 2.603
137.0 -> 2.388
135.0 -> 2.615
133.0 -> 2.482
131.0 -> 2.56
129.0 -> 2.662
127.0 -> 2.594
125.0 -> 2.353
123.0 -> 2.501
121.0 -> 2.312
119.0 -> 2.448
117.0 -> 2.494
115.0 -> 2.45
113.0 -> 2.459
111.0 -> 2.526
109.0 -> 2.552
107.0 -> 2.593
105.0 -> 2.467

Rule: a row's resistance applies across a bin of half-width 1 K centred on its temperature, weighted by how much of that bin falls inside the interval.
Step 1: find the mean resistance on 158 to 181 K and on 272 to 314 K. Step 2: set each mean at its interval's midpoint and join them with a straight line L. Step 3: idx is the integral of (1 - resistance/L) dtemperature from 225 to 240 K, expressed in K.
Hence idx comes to 2.4 K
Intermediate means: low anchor 2.45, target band 2.17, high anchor 2.69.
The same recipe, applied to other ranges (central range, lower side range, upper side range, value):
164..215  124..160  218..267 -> 8.5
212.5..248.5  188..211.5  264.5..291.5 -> 2.4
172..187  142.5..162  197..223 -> -4.4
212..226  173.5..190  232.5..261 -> 6.3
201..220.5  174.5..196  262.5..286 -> 10.0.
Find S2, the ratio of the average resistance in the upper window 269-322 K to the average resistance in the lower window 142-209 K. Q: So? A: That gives 1.20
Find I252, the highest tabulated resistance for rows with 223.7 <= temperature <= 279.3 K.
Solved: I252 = 2.929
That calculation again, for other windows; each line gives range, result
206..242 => 2.482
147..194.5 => 2.67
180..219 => 2.514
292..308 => 2.801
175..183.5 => 2.516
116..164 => 2.662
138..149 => 2.603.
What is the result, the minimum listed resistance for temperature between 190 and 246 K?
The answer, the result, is 0.9149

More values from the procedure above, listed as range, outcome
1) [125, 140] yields 2.353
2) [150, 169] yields 2.269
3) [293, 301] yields 2.566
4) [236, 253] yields 2.28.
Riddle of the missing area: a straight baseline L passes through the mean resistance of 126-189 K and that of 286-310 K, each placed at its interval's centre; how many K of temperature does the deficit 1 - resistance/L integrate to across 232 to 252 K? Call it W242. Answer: 1.3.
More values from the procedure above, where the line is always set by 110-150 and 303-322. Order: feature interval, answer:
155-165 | 0.2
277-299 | -4.6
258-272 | -0.4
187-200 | 2.5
